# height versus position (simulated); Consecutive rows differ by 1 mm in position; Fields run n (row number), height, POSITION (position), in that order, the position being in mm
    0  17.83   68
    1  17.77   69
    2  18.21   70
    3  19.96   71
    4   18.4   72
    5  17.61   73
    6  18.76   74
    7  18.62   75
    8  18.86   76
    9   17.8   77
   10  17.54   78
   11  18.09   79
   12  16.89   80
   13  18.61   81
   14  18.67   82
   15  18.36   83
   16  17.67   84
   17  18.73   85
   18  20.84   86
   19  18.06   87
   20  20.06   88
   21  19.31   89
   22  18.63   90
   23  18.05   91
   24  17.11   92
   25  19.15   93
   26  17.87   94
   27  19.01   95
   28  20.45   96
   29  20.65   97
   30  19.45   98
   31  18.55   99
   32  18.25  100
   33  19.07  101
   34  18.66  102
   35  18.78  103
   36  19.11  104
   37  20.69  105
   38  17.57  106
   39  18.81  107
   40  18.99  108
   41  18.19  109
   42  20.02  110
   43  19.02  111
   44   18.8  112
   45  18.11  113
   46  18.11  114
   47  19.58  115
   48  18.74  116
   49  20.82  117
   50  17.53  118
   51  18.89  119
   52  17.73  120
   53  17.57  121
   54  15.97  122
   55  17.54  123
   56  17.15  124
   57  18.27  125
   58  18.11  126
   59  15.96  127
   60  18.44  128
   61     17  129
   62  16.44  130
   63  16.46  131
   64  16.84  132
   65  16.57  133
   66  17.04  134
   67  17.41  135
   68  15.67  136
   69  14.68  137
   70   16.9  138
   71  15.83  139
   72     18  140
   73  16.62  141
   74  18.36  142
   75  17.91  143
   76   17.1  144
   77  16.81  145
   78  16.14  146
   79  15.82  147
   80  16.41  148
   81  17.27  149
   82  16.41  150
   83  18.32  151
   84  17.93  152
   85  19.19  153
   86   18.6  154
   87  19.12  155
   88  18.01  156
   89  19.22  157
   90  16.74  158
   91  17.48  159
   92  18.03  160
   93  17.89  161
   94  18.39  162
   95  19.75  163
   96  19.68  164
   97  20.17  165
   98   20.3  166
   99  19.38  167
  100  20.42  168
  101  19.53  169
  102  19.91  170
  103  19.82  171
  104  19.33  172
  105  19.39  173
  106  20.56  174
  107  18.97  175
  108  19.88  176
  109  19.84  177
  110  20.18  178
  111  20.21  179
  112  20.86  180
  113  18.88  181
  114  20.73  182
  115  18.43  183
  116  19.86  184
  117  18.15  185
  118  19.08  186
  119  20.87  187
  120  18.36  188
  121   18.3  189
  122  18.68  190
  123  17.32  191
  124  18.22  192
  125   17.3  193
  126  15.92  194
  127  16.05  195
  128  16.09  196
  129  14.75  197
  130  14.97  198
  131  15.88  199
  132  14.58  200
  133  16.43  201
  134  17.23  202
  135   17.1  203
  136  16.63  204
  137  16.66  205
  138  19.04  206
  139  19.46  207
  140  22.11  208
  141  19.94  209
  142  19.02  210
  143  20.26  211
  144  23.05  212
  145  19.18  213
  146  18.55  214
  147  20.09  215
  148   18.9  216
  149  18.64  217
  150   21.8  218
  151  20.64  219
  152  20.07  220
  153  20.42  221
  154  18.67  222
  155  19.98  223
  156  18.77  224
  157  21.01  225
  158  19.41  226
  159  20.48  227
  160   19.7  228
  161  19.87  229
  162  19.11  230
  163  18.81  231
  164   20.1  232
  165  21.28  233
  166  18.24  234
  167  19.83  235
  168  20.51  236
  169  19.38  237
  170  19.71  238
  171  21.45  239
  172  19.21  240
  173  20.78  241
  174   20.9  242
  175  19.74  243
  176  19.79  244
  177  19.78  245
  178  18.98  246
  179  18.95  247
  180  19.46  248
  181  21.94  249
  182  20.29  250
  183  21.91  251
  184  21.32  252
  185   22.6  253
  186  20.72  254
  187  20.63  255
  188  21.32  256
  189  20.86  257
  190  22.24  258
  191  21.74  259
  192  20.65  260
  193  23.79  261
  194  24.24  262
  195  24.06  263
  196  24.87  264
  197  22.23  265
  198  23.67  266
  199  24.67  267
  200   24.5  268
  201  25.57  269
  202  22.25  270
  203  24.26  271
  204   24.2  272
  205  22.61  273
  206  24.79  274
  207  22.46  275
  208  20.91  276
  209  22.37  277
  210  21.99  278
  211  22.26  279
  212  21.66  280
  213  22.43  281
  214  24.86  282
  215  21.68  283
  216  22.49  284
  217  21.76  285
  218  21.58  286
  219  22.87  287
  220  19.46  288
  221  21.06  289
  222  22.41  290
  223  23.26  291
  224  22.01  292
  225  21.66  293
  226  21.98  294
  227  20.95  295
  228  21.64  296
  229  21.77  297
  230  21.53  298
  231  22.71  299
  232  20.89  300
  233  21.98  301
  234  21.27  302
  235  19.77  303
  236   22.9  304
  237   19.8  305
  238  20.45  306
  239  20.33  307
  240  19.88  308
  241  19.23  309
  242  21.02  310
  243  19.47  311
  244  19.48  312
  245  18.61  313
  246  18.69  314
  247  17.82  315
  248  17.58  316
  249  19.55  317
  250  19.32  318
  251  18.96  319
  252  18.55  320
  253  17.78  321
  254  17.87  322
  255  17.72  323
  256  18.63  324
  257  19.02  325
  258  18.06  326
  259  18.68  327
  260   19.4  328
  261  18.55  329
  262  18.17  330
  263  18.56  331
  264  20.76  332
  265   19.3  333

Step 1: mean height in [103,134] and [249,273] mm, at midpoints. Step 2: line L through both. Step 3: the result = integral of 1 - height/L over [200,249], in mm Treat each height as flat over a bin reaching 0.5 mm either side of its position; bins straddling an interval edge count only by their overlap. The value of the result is 4.5 mm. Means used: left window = 18.1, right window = 22.7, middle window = 19.5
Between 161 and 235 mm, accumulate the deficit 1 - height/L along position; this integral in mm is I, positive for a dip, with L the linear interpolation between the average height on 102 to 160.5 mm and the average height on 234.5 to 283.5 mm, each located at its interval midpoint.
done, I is 3.1 mm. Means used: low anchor 17.7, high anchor 21.9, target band 19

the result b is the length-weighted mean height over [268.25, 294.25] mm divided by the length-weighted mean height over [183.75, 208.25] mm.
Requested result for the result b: 1.29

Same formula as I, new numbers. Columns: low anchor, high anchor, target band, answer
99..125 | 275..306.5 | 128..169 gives 3.2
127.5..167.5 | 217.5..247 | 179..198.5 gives 0.6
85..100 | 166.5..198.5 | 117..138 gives 2.0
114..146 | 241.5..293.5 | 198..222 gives 1.5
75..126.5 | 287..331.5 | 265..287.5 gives -3.6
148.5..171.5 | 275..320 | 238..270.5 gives -2.2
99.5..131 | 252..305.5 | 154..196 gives 1.7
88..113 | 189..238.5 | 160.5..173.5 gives -0.5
